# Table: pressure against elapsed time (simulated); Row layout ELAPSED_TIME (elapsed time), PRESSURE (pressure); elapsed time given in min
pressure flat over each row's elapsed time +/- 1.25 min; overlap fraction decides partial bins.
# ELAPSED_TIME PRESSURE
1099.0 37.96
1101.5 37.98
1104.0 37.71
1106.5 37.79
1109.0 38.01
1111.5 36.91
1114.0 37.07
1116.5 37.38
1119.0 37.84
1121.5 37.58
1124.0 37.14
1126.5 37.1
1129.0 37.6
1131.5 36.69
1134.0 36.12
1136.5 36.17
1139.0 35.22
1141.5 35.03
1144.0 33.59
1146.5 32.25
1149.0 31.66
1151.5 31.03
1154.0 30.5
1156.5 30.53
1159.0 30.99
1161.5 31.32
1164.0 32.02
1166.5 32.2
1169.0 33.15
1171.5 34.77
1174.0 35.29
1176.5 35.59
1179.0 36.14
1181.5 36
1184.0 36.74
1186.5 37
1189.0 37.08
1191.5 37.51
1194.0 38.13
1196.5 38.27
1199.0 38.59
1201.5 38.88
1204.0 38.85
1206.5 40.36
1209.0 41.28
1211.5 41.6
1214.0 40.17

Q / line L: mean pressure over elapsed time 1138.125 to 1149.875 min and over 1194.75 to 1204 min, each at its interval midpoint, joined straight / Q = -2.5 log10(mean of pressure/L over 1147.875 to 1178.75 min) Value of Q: 0.09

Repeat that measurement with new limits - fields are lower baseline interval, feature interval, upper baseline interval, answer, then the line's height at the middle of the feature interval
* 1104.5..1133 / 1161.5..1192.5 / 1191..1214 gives 0.11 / 38.8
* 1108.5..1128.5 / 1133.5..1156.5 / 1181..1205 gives 0.13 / 37.5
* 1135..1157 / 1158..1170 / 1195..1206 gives 0.10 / 34.9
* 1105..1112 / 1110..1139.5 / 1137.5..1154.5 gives -0.04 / 35.6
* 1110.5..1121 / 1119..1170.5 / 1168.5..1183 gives 0.07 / 36.3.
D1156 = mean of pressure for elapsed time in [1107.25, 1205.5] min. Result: 35.5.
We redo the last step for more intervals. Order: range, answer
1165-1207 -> 36.6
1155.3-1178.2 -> 32.9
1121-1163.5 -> 34.1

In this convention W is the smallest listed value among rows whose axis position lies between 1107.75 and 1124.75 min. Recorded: 36.91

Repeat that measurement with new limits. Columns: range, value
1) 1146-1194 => 30.5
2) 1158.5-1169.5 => 30.99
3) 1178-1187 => 36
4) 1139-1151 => 31.66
